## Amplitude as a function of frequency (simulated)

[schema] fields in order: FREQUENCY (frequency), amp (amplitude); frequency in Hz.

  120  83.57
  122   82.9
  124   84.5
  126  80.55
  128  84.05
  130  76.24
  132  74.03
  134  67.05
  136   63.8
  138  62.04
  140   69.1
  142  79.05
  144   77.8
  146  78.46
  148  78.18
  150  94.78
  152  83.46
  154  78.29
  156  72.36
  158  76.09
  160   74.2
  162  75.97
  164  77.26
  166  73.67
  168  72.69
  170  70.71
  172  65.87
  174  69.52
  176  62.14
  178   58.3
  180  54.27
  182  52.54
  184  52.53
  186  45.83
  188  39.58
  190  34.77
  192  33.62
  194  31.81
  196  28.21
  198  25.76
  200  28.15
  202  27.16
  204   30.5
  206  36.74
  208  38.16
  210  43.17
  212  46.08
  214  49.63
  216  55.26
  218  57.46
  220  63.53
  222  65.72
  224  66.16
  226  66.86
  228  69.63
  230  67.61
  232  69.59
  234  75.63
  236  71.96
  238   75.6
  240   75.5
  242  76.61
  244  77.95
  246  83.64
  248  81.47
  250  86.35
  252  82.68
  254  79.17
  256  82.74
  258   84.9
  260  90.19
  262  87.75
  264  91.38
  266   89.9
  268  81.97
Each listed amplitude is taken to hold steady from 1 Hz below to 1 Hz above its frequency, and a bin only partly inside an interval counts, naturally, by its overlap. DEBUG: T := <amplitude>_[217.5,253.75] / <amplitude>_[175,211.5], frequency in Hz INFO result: 1.82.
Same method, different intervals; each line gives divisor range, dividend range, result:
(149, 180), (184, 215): 0.50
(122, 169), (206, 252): 0.87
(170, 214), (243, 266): 1.93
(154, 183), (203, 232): 0.80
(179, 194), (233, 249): 1.76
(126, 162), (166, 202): 0.64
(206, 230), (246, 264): 1.51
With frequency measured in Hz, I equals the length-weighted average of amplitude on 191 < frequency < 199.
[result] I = 29.8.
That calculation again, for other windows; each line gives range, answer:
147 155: 83.7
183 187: 49.2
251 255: 80.9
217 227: 63.9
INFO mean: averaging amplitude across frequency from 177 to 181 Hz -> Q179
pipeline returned 56.3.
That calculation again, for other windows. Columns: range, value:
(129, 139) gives 68.6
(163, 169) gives 74.5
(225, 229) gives 68.2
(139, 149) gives 76.5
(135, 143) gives 68.5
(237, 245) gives 76.4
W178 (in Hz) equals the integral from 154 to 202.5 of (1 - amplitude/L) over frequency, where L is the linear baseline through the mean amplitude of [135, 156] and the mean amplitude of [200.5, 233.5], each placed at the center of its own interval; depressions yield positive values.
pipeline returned 8.6 Hz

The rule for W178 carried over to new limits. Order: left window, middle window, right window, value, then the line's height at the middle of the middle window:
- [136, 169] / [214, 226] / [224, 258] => 2.40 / 76.3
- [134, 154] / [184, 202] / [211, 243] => 9.22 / 70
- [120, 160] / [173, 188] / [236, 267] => 4.51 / 79.1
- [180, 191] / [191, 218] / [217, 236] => 9.15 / 55.8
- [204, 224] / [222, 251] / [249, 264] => -2.36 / 68.9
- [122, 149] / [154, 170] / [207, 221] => -1.84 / 66.9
